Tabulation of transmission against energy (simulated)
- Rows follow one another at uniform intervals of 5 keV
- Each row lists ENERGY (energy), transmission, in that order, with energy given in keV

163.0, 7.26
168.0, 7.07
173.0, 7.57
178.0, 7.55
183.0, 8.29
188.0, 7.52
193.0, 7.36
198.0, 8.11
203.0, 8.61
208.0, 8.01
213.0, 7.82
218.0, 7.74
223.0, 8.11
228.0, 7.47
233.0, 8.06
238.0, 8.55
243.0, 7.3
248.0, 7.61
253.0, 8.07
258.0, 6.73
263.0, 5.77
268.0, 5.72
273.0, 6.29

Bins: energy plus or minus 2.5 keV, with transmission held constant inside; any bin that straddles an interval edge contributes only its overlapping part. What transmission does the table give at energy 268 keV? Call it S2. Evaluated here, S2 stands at 5.72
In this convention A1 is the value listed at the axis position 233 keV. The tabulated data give 8.06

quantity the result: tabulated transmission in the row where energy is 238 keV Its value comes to 8.55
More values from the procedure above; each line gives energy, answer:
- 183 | 8.29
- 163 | 7.26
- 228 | 7.47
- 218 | 7.74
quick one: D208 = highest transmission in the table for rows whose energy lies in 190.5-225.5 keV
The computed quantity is 8.61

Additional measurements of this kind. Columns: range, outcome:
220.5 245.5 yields 8.55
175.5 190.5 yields 8.29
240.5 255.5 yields 8.07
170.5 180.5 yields 7.57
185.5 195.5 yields 7.52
